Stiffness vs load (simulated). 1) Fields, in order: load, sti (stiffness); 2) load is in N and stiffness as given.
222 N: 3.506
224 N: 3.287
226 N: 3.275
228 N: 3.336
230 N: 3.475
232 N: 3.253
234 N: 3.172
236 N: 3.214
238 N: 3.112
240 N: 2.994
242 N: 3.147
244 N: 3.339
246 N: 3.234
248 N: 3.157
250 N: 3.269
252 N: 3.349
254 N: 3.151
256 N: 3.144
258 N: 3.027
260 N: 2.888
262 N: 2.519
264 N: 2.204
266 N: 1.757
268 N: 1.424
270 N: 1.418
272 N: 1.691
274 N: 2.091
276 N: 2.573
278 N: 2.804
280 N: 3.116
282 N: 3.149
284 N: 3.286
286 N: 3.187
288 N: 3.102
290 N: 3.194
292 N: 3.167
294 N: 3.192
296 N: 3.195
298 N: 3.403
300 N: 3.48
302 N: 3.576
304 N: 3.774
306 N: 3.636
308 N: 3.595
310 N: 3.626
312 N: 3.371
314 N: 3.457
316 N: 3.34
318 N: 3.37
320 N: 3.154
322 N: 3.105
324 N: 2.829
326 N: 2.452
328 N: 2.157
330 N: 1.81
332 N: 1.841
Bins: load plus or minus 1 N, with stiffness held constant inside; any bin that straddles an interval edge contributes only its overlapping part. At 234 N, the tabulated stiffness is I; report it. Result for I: 3.172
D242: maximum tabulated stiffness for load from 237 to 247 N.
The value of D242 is 3.339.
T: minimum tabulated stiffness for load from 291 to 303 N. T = 3.167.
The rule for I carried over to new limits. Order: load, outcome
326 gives 2.452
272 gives 1.691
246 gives 3.234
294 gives 3.192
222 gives 3.506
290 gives 3.194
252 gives 3.349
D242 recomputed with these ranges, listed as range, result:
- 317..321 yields 3.37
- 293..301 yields 3.48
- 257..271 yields 3.027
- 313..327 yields 3.457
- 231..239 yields 3.253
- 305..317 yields 3.636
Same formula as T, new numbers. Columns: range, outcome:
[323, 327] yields 2.452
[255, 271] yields 1.418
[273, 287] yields 2.091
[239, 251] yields 2.994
